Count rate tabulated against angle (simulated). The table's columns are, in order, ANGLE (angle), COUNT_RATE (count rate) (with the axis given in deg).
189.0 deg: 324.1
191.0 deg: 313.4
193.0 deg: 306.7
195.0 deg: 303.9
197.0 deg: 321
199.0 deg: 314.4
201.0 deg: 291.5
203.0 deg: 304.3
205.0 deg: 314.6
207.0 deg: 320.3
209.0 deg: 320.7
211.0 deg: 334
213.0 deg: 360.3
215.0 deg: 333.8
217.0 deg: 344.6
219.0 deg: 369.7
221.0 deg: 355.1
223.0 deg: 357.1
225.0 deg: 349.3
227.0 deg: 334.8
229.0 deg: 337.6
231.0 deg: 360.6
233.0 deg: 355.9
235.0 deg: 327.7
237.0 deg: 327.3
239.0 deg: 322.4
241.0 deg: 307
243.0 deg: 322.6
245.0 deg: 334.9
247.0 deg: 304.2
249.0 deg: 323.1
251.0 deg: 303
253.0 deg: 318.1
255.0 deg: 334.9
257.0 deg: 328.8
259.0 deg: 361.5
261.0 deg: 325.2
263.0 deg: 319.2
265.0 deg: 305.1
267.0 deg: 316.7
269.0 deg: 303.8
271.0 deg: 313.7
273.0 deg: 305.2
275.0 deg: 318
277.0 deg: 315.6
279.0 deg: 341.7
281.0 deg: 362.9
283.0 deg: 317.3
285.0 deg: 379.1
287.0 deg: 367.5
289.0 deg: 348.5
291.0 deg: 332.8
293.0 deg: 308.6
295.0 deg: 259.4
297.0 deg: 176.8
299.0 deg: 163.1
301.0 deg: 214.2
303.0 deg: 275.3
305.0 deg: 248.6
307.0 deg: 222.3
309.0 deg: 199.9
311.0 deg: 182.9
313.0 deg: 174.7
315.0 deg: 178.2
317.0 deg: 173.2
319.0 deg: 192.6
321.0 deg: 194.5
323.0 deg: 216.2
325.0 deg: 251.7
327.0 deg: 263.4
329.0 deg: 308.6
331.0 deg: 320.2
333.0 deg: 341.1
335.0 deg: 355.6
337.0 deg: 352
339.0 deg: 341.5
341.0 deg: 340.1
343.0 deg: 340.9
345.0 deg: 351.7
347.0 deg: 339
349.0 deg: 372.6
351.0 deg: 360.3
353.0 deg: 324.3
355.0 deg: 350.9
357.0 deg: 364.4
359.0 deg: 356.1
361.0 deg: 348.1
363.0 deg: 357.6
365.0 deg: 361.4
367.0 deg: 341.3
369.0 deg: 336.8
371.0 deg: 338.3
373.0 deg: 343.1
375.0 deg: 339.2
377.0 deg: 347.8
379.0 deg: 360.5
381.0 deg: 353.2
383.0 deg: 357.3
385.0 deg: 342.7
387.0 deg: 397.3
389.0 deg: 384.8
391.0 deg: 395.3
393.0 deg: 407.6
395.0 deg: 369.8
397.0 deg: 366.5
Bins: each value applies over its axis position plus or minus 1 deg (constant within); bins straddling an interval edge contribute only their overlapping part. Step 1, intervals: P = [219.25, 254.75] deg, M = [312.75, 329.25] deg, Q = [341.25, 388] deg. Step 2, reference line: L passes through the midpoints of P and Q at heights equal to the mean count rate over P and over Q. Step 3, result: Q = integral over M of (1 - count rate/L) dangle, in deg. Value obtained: 6.2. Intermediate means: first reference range 333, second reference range 351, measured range 215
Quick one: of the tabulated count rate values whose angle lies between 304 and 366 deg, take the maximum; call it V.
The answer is 372.6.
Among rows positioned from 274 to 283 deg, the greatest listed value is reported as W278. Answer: 362.9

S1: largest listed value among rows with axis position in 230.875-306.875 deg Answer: 379.1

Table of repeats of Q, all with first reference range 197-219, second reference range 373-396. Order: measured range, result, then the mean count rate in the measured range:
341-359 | 0.5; 350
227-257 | 0.6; 327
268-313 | 8.2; 282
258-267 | 0.3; 327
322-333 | 2.4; 278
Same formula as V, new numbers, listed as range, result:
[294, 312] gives 275.3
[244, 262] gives 361.5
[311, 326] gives 251.7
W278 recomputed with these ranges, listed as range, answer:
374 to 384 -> 360.5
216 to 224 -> 369.7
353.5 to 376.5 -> 364.4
